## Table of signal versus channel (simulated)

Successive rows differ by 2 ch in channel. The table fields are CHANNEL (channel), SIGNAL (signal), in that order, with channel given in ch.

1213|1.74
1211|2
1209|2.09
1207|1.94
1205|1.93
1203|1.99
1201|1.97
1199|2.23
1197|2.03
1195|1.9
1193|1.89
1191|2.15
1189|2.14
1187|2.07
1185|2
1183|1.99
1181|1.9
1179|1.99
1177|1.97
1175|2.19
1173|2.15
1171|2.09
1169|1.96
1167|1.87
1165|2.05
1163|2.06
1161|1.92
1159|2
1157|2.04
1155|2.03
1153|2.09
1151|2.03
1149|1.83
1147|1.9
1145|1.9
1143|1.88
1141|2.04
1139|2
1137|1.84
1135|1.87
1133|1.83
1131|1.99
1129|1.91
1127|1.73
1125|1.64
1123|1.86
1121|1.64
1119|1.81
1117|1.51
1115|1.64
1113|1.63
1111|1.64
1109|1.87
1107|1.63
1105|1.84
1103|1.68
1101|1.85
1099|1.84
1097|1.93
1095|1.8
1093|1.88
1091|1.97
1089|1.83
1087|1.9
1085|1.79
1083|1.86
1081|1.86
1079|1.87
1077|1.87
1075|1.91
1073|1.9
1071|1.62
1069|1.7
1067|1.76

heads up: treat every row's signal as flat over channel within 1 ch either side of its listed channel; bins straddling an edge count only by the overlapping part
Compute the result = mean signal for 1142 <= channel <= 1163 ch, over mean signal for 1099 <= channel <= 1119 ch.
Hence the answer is 1.1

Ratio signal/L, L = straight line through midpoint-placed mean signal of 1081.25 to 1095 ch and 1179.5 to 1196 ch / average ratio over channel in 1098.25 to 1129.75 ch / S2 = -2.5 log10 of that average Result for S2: 0.10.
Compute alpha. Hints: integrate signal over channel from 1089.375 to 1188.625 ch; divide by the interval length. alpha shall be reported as 1.89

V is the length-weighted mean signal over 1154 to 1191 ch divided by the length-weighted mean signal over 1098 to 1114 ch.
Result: 1.2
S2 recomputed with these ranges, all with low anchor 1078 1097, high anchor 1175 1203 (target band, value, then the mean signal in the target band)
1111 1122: 0.162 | 1.65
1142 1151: 0.035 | 1.89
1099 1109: 0.071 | 1.77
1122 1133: 0.059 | 1.83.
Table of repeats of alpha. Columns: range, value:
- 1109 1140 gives 1.77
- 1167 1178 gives 2.05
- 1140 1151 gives 1.92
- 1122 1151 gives 1.88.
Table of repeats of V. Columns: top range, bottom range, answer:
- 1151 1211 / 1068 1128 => 1.13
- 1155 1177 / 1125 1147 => 1.08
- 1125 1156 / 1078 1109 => 1.04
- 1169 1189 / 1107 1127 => 1.21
